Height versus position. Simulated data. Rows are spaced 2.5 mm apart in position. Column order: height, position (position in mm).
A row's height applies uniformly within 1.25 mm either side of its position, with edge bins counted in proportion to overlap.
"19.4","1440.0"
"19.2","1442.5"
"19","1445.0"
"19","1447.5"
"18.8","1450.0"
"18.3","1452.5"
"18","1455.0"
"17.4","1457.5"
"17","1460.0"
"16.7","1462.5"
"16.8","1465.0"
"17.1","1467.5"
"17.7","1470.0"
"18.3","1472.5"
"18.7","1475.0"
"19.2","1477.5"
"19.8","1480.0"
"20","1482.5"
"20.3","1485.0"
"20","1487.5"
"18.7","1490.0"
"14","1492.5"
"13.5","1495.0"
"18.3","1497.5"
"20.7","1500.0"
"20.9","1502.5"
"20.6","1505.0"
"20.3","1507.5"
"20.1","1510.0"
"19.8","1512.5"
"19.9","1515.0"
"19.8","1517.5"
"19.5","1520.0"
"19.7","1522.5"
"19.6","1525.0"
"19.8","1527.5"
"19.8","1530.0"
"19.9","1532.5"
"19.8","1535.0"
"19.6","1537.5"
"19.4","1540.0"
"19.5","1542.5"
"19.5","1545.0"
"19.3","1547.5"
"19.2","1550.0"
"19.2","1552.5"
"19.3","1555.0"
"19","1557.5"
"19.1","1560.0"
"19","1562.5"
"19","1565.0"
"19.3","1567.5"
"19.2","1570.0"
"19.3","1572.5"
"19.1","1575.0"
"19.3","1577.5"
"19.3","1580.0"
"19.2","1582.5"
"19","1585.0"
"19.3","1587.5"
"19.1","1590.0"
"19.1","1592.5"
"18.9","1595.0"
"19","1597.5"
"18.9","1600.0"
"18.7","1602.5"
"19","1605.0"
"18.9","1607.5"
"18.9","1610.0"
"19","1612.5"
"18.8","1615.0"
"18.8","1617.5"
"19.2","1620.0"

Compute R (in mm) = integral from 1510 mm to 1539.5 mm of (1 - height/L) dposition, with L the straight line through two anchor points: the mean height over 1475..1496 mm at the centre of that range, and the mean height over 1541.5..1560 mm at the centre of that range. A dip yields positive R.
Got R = -1.4 mm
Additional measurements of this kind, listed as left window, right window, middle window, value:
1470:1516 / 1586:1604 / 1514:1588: -1.51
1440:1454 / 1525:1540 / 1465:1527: 1.26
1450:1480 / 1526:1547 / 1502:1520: -1.05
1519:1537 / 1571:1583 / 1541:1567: 0.34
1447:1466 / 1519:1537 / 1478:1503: 0.13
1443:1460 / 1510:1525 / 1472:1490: -0.46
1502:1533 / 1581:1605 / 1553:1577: 0.27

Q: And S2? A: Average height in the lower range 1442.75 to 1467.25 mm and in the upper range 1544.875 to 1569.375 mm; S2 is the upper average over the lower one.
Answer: 1.1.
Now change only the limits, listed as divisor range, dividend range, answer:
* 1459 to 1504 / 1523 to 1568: 1.07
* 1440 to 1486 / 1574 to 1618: 1.03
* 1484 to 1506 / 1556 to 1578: 1.03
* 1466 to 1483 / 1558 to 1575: 1.03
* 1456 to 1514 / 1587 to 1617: 1.02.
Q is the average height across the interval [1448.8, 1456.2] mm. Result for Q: 18.4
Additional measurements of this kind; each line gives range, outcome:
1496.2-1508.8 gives 20.1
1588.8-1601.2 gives 19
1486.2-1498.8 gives 16.9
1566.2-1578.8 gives 19.2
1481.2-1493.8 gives 18.6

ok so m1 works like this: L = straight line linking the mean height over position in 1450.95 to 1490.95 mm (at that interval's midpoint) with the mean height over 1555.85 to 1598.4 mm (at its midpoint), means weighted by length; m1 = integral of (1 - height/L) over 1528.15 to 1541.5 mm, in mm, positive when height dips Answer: -0.6 mm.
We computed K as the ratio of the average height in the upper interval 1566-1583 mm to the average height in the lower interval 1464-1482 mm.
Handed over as 1.05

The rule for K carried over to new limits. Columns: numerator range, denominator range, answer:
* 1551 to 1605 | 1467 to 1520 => 1.01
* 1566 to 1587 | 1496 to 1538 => 0.97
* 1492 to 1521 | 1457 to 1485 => 1.05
